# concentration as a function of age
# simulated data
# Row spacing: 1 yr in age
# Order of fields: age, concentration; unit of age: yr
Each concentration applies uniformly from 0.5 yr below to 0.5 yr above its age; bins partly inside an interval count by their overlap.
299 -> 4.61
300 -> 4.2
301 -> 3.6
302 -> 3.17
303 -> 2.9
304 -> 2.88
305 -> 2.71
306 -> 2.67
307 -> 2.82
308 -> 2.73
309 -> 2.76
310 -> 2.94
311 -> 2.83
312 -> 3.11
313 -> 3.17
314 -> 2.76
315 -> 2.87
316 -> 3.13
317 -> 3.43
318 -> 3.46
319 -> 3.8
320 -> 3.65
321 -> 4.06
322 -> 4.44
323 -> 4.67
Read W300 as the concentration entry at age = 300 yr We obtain 4.2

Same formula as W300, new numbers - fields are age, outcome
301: 3.6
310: 2.94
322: 4.44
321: 4.06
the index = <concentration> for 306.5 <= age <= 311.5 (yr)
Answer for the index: 2.82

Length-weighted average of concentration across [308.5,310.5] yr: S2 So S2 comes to 2.85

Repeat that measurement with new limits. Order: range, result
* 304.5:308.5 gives 2.73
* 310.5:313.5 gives 3.04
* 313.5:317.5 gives 3.05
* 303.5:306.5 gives 2.75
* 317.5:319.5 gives 3.63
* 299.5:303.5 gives 3.47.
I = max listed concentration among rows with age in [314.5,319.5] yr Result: 3.8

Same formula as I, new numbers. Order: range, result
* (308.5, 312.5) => 3.11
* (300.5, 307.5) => 3.6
